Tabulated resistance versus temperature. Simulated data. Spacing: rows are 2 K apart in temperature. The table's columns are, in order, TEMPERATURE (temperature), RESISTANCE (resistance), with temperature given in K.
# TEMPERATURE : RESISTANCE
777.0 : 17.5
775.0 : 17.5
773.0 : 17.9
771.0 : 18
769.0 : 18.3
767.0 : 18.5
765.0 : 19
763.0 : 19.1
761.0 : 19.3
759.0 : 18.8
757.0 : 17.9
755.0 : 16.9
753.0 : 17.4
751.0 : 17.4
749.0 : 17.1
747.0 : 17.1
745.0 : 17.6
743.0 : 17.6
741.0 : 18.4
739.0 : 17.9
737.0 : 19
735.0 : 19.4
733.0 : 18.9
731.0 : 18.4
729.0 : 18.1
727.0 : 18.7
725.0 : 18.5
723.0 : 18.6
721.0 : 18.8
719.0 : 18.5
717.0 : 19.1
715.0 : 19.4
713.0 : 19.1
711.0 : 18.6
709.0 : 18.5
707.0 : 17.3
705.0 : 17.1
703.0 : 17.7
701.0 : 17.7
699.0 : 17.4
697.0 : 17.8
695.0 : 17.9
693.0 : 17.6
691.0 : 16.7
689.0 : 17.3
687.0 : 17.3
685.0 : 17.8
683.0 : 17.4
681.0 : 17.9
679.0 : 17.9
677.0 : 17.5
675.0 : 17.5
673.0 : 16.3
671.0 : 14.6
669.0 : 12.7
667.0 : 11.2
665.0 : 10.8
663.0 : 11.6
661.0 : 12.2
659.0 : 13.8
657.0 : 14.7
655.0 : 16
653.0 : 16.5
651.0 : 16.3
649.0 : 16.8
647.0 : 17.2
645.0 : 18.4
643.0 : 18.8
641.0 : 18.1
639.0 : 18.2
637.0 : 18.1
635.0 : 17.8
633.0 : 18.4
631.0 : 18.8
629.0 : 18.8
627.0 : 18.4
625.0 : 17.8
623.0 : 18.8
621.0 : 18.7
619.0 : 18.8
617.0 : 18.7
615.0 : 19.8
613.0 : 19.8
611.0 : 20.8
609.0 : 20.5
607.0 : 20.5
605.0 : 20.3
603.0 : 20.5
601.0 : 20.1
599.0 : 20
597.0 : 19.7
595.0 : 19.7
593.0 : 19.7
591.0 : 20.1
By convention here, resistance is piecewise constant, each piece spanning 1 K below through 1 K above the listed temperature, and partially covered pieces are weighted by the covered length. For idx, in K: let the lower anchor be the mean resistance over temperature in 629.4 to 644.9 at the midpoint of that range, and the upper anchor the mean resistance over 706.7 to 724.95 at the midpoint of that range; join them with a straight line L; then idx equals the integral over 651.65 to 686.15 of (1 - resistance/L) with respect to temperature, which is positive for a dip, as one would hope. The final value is 6.3 K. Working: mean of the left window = 18.3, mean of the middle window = 15.1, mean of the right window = 18.7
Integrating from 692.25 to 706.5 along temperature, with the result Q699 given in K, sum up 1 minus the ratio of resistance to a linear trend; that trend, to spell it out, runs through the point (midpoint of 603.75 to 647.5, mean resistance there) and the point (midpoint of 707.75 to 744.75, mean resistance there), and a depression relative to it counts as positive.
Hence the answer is 0.8 K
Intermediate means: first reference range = 18.9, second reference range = 18.6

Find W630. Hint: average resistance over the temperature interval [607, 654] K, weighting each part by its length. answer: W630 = 18.5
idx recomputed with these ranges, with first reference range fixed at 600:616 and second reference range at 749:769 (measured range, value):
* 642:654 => 1.46 K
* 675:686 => 0.91 K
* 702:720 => 0.47 K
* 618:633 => 1.10 K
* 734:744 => 0.01 K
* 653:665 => 3.63 K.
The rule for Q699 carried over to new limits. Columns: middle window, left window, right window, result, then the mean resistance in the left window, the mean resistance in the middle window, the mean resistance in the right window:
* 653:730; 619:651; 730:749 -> 5.96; 18.2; 16.8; 18.2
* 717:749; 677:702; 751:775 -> -0.73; 17.6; 18.4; 18.2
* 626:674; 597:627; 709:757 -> 7.97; 19.6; 16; 18.3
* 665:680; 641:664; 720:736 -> 1.34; 15.8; 15.1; 18.7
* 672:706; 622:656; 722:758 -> 0.91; 17.8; 17.5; 18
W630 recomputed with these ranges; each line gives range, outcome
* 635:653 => 17.7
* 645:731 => 16.8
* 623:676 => 16.2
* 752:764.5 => 18.3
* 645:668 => 14.5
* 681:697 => 17.5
